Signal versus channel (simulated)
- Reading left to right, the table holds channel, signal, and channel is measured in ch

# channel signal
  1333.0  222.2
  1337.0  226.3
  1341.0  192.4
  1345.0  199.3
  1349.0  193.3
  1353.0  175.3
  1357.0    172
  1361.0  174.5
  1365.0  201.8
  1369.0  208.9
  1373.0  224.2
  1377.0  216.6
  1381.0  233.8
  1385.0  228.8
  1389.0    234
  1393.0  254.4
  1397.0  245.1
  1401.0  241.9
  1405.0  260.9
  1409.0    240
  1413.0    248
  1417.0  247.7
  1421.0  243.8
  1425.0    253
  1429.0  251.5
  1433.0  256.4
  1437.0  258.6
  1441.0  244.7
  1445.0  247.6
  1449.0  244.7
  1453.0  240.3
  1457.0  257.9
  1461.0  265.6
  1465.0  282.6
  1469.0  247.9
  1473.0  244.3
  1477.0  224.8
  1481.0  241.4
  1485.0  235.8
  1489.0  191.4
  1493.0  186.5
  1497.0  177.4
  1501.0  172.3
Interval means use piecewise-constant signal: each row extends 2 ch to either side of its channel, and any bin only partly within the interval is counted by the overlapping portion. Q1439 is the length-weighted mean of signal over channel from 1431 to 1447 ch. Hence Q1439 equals 252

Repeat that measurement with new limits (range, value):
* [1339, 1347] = 196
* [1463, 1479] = 250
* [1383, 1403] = 241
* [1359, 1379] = 205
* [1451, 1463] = 255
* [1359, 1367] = 188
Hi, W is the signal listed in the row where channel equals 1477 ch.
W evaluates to 224.8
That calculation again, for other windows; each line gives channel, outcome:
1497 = 177.4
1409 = 240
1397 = 245.1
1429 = 251.5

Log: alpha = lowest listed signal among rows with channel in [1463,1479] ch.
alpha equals 224.8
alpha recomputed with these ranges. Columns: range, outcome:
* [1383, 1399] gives 228.8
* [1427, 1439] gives 251.5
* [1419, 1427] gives 243.8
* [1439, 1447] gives 244.7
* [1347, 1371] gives 172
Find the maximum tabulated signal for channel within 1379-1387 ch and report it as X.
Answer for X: 233.8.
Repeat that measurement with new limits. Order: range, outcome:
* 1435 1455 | 258.6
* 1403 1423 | 260.9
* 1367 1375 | 224.2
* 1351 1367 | 201.8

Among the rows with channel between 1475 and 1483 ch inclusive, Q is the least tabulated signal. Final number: 224.8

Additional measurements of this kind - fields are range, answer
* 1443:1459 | 240.3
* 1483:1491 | 191.4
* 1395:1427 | 240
